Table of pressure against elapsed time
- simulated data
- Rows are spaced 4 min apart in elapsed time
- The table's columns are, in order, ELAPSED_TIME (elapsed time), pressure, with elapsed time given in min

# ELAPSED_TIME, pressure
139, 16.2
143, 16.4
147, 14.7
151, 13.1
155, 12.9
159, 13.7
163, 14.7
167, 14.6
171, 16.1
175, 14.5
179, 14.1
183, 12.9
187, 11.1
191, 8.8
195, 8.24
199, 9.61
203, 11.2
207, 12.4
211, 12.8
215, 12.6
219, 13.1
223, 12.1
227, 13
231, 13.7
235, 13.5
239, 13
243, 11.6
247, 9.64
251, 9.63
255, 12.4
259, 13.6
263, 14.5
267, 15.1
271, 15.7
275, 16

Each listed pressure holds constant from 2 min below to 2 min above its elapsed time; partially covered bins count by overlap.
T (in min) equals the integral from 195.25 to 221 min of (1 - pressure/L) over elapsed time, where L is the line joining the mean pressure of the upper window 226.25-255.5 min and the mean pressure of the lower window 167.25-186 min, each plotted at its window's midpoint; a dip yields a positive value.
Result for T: 2.8 min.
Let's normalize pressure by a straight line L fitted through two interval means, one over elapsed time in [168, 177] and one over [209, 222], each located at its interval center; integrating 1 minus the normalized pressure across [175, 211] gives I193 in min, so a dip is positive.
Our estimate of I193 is 7.0 min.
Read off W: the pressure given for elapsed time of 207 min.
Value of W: 12.4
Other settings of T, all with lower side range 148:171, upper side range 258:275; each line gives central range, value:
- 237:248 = 2.4 min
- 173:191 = 2.0 min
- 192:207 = 4.6 min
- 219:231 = 1.4 min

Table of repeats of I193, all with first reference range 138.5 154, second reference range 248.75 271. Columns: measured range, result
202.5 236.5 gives 2.57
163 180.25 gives -0.41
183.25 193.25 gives 2.69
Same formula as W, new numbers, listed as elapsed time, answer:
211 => 12.8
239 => 13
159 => 13.7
